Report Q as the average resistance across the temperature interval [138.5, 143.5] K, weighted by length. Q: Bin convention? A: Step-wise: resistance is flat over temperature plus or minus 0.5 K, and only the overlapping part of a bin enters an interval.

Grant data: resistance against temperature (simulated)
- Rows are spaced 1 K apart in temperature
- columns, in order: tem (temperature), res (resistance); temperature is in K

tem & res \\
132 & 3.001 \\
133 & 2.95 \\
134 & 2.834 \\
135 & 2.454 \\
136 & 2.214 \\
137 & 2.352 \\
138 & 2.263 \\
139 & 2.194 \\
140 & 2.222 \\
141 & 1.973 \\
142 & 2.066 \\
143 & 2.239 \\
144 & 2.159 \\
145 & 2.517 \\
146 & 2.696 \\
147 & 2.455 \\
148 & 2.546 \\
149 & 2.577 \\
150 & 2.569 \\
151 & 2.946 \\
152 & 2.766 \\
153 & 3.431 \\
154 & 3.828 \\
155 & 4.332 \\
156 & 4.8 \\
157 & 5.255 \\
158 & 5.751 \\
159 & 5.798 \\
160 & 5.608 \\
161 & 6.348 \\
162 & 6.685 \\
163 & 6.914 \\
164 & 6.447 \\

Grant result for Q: 2.14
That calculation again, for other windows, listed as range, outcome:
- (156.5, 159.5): 5.6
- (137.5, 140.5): 2.23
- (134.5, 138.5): 2.32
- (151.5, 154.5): 3.34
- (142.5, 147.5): 2.41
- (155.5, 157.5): 5.03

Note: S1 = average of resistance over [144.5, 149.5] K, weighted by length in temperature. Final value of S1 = 2.56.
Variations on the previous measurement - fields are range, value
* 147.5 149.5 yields 2.56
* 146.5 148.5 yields 2.5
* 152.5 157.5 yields 4.33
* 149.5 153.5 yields 2.93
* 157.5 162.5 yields 6.04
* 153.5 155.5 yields 4.08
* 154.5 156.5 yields 4.57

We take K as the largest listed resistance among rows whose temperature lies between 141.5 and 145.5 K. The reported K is 2.517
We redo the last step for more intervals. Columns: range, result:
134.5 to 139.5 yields 2.454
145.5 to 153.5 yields 3.431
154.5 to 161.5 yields 6.348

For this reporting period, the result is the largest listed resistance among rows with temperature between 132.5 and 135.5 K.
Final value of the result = 2.95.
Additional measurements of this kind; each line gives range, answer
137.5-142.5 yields 2.263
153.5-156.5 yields 4.8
